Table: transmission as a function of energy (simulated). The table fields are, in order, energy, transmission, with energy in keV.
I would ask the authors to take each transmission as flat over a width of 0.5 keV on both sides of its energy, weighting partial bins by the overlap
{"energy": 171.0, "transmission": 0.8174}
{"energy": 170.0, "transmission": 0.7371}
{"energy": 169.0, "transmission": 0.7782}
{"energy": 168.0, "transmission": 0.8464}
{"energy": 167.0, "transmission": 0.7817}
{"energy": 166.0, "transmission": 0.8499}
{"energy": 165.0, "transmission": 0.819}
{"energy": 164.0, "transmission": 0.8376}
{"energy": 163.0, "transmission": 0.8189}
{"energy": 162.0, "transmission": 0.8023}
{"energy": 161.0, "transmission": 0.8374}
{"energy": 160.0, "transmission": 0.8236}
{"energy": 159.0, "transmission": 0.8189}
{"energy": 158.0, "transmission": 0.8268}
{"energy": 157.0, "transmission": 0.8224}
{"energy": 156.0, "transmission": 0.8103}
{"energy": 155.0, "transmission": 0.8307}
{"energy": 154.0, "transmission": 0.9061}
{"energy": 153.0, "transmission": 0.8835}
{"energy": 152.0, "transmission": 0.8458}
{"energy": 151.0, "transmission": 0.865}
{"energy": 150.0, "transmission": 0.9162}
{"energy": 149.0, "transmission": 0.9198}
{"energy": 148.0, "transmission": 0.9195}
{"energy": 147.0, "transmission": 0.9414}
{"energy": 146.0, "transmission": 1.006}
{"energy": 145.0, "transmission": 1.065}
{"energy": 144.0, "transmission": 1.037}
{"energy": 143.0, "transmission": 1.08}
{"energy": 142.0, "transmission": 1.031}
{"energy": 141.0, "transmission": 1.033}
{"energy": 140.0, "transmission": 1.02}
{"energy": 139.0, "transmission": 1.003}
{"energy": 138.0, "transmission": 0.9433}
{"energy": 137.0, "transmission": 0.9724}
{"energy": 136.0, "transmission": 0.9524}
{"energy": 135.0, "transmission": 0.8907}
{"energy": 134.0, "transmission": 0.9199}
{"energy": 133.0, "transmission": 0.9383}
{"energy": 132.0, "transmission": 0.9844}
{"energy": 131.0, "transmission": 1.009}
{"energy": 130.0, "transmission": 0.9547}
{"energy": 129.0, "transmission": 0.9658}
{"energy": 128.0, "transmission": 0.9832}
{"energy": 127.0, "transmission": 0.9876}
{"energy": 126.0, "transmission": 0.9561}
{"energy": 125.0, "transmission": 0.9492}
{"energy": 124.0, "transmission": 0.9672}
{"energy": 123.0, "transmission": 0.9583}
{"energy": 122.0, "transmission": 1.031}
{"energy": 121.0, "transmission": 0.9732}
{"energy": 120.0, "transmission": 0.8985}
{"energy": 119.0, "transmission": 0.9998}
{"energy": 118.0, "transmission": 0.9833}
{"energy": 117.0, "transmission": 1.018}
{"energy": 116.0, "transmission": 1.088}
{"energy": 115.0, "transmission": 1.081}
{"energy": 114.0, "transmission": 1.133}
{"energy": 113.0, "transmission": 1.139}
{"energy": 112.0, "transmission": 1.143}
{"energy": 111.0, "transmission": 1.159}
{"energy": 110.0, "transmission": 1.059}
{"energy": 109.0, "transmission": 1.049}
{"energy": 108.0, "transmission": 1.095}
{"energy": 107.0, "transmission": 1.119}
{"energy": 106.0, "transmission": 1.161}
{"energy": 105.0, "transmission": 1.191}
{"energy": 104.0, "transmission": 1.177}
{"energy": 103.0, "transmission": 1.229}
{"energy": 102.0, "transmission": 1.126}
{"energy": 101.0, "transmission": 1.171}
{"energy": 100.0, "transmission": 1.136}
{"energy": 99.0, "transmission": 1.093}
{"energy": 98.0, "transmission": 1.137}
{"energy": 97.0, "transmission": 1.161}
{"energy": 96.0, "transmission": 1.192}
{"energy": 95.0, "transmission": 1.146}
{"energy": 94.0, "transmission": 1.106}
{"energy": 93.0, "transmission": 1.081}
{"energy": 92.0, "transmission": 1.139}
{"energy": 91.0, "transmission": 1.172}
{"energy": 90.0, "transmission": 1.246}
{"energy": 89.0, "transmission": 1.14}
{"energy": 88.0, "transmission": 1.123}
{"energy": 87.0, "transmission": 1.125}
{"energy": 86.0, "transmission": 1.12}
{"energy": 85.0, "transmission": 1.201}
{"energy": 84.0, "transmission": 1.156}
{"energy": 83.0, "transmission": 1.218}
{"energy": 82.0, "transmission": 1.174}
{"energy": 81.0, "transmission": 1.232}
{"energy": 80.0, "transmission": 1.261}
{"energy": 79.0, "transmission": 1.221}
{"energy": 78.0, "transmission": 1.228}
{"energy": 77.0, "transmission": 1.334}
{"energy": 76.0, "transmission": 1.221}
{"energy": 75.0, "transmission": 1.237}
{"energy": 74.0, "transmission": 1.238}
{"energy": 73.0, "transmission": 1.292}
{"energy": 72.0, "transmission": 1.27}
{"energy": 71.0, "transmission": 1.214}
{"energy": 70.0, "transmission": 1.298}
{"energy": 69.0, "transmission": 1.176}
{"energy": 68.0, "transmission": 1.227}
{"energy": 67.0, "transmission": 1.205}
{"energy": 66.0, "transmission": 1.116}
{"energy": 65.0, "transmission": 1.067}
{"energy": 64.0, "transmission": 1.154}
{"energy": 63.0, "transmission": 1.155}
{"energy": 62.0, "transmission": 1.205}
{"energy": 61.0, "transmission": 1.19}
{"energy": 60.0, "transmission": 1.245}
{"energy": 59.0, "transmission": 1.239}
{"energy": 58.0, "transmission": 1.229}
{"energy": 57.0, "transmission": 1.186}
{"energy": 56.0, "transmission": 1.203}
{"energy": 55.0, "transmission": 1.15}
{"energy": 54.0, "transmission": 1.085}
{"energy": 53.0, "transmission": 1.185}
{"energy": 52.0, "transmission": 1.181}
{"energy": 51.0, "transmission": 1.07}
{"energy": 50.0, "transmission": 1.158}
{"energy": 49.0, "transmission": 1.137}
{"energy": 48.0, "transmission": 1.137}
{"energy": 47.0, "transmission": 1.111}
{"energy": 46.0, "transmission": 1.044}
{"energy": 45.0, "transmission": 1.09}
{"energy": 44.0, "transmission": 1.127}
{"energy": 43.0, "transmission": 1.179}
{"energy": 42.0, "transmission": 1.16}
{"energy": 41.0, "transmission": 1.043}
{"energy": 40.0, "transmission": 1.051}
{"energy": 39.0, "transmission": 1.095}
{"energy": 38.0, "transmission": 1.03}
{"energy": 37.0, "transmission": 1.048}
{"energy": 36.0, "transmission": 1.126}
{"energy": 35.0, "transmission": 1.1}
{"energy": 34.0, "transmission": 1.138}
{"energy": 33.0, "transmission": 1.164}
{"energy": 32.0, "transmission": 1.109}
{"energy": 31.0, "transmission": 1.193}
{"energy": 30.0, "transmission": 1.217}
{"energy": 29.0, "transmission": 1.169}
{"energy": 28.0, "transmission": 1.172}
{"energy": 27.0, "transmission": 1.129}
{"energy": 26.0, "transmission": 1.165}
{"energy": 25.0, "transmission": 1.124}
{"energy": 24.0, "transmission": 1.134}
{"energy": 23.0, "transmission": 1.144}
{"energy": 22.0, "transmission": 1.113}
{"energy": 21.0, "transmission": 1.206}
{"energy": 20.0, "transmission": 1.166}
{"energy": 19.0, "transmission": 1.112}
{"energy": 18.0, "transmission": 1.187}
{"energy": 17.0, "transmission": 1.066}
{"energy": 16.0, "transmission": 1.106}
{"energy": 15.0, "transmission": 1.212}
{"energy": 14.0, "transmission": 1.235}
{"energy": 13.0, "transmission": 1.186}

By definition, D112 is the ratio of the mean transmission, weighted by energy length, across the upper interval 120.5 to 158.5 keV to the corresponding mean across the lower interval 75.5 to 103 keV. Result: 0.81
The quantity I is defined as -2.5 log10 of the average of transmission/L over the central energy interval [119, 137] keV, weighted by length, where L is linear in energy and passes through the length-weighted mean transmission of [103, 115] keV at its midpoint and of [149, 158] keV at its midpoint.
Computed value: 0.060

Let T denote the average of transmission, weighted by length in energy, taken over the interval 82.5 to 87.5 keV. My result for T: 1.16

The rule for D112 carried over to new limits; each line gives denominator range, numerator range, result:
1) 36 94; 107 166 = 0.82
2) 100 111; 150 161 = 0.74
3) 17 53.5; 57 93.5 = 1.06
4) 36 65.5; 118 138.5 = 0.85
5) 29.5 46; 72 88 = 1.09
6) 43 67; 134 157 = 0.82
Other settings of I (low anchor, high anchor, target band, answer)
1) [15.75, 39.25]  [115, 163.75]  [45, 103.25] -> -0.12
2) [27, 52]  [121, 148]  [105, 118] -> -0.09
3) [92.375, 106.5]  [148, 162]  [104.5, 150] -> -0.02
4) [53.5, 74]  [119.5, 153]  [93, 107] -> -0.07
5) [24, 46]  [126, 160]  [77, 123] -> -0.12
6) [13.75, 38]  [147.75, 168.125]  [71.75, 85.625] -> -0.20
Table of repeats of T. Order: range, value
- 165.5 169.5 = 0.814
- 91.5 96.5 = 1.13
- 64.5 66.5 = 1.09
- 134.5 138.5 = 0.94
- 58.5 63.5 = 1.21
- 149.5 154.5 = 0.883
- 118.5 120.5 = 0.949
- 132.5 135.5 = 0.916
